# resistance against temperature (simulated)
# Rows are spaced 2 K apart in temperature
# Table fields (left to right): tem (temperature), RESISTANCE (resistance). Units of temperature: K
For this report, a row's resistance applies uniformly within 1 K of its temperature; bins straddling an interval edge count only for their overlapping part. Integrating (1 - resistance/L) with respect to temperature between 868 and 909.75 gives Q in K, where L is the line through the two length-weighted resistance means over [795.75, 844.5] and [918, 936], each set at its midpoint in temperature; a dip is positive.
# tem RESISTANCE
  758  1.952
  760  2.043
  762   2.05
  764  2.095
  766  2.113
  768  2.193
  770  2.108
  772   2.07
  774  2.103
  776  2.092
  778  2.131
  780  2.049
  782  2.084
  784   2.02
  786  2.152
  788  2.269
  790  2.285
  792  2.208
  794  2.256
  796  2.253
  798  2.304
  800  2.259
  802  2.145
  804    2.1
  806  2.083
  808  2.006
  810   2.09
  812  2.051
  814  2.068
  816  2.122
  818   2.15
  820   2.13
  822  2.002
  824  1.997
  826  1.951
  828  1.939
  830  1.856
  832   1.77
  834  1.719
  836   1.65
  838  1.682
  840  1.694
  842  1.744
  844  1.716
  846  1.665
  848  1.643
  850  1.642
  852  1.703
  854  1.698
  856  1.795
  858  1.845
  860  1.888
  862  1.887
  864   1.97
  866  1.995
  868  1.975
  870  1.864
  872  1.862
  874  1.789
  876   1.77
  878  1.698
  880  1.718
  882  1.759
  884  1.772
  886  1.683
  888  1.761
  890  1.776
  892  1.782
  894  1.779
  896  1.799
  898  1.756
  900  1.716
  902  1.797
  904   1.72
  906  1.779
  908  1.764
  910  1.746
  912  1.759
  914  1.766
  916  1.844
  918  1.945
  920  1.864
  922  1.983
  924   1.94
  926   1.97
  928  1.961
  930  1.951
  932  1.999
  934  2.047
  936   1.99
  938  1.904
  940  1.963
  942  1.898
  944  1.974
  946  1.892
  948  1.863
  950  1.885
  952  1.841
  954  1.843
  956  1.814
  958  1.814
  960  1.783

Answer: 4.2 K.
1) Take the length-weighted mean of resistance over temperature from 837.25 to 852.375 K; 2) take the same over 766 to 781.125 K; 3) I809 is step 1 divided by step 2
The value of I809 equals 0.80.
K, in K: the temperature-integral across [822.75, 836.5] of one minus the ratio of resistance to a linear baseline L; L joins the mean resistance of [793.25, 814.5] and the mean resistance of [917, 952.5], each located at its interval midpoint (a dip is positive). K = 1.7 K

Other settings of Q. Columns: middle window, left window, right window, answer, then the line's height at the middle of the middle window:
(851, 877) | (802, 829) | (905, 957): 1.8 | 1.99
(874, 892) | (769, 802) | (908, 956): 2.2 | 1.99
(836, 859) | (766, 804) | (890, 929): 3.3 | 1.99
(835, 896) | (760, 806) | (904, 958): 6.9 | 2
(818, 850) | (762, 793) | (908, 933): 3.4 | 2.03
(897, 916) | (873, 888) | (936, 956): 0.5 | 1.8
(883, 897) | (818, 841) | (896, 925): 0.5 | 1.83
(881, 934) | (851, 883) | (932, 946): 2.1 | 1.9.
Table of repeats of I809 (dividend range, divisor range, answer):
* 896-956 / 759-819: 0.88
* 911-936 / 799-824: 0.92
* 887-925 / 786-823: 0.84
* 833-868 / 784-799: 0.79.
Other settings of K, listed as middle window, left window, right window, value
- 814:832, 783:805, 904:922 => 0.9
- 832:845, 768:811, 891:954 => 2.1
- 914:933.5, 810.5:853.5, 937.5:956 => -0.5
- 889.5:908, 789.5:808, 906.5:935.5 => 1.7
